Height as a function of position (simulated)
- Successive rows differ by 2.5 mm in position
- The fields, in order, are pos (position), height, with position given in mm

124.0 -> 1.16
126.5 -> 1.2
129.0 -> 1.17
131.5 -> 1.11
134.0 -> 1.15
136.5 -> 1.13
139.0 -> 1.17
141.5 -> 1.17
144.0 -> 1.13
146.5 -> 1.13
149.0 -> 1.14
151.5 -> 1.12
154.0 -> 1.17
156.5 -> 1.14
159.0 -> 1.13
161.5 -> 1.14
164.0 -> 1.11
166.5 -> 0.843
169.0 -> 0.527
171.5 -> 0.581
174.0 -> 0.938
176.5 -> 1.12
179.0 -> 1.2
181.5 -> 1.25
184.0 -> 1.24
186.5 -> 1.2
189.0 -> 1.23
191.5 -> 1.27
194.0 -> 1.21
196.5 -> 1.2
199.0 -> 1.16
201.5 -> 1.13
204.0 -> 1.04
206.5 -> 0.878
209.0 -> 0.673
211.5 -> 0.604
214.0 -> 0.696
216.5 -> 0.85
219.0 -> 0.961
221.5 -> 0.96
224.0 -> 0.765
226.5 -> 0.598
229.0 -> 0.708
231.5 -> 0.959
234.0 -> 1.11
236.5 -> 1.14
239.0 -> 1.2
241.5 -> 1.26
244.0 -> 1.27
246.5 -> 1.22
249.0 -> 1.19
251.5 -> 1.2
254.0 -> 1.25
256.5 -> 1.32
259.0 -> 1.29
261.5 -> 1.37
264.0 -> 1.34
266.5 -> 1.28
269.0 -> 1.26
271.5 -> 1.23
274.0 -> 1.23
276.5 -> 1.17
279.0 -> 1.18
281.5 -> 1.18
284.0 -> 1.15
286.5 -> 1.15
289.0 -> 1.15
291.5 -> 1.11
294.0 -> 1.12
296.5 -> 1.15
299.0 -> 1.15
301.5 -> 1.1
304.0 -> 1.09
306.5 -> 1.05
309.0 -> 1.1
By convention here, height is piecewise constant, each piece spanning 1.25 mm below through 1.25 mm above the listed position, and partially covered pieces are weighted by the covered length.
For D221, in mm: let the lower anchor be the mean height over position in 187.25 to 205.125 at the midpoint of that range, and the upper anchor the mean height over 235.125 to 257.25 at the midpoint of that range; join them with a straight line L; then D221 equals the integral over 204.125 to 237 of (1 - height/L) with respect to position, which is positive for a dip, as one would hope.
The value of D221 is 9.9 mm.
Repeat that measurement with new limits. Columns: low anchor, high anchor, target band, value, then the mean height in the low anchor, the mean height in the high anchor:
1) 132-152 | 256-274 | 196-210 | 2.4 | 1.14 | 1.29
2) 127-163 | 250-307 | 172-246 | 9.1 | 1.14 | 1.2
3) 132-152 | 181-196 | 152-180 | 4.6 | 1.14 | 1.23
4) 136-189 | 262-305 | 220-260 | 2.0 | 1.08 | 1.18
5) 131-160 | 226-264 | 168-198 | 1.6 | 1.14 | 1.16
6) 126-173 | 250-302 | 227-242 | 1.7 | 1.06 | 1.21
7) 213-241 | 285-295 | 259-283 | -4.1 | 0.916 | 1.13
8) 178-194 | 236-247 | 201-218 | 5.5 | 1.23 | 1.22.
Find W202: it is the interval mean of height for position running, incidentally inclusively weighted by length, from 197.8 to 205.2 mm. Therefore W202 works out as 1.11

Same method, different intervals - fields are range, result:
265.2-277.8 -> 1.23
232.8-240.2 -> 1.15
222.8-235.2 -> 0.827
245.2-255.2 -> 1.22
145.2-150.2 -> 1.13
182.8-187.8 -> 1.22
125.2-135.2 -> 1.16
